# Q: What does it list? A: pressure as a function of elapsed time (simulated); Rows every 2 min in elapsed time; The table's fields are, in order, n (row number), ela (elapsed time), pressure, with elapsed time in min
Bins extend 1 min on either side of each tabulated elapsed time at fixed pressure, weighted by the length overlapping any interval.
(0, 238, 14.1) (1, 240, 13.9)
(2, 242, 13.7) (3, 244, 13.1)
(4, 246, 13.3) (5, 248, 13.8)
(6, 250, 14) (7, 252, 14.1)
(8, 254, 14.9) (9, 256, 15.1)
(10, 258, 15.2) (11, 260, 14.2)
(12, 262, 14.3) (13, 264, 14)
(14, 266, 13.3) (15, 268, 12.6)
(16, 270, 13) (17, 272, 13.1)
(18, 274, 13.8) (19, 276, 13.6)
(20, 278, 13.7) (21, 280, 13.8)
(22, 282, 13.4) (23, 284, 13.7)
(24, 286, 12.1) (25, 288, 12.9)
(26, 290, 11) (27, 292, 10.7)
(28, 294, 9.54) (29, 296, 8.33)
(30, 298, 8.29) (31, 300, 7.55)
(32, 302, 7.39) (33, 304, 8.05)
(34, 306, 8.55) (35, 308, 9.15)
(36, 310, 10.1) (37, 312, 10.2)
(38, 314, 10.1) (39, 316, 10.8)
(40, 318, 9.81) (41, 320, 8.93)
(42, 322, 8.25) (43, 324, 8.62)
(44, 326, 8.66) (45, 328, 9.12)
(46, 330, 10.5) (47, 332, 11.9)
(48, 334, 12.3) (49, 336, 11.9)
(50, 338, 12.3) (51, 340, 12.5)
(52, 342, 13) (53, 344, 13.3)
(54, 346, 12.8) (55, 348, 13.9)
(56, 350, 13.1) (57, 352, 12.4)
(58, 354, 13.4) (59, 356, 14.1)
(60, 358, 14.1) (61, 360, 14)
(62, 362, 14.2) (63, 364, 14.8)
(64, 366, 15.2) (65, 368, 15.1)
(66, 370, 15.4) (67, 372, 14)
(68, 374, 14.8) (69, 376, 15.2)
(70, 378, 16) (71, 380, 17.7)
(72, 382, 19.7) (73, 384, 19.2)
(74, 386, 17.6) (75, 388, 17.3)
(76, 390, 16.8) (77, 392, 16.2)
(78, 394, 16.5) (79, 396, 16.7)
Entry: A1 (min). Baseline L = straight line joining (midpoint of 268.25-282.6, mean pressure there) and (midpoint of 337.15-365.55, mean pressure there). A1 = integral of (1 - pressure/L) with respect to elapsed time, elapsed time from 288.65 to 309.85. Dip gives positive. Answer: 7.1 min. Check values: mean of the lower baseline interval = 13.4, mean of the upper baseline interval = 13.5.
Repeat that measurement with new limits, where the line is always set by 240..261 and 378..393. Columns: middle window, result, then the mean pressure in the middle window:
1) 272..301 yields 6.5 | 11.7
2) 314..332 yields 7.3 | 9.52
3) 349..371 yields 3.7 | 14.2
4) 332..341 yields 2.3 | 12.2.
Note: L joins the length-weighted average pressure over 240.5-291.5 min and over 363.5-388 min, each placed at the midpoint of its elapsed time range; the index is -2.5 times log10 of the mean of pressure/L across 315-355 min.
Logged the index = 0.32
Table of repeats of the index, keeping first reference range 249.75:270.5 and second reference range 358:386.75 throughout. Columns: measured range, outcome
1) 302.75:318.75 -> 0.48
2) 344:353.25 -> 0.18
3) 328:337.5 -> 0.31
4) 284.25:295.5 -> 0.28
